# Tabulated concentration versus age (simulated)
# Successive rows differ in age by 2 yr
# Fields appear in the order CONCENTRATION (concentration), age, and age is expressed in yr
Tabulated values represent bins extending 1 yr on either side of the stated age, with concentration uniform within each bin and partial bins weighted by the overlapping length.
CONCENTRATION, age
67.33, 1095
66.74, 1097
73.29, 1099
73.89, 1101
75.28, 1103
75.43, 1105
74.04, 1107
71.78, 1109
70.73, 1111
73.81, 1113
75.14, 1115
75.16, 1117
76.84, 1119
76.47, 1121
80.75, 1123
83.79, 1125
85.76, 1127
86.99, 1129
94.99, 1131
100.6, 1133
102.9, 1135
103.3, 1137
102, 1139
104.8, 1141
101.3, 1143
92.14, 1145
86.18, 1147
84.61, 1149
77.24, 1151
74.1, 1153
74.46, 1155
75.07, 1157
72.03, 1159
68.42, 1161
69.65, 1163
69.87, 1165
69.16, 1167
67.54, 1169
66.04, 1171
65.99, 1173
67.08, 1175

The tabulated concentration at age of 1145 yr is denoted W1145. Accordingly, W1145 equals 92.14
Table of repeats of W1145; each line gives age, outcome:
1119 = 76.84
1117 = 75.16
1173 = 65.99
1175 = 67.08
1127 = 85.76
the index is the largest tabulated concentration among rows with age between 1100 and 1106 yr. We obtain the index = 75.43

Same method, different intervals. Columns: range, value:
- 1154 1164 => 75.07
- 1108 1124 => 80.75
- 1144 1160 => 92.14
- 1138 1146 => 104.8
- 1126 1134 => 100.6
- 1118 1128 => 85.76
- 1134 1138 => 103.3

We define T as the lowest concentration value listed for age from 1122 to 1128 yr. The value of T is 80.75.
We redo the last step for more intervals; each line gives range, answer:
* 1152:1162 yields 68.42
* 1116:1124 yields 75.16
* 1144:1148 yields 86.18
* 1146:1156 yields 74.1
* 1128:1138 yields 86.99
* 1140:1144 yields 101.3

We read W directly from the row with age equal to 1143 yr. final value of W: 101.3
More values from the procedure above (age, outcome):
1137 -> 103.3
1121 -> 76.47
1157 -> 75.07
